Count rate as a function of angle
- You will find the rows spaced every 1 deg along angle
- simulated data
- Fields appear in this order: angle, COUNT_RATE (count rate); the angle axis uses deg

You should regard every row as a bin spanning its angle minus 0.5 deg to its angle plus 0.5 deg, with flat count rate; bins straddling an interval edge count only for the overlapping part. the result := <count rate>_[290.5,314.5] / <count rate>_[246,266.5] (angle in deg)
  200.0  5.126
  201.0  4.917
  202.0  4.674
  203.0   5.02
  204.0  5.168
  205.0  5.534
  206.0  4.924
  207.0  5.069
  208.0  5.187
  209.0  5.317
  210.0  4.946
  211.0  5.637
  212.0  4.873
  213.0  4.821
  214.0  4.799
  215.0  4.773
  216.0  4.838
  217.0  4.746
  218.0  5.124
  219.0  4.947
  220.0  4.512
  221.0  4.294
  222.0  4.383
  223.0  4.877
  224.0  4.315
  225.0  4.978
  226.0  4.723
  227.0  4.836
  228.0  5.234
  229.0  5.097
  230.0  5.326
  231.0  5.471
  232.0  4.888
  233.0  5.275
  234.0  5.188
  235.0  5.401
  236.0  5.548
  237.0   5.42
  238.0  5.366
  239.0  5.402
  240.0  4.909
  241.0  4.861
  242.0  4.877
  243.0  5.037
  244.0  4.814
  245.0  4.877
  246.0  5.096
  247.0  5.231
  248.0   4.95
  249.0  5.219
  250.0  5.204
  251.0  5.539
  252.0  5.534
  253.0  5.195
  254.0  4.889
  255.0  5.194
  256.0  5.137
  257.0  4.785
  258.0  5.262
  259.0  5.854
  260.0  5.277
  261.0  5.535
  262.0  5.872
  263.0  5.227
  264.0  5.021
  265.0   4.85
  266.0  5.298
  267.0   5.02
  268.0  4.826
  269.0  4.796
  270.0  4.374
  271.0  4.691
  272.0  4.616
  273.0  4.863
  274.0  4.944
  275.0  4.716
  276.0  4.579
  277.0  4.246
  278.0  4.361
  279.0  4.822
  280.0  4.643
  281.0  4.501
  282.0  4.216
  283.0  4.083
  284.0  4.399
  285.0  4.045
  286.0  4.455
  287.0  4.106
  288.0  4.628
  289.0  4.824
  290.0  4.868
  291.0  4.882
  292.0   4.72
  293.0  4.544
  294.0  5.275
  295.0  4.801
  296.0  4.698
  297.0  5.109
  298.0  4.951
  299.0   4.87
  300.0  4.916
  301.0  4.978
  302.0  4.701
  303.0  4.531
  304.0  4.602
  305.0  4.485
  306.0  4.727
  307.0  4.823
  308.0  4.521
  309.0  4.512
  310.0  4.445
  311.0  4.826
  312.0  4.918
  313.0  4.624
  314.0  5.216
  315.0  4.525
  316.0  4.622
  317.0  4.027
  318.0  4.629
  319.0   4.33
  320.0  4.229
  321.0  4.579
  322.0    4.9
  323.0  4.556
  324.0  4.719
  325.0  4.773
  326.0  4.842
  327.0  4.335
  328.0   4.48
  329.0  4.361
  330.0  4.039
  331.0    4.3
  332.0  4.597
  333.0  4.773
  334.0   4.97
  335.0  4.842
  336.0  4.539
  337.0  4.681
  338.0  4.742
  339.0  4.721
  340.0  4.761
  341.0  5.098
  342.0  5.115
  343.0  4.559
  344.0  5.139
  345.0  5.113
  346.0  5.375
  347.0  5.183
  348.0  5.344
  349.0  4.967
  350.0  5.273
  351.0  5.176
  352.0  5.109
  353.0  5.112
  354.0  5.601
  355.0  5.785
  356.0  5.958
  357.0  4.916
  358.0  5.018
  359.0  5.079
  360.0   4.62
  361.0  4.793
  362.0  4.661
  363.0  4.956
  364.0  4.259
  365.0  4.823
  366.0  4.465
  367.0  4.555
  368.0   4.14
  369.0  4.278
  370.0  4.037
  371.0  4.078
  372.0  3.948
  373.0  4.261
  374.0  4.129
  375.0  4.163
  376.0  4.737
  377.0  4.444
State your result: 0.91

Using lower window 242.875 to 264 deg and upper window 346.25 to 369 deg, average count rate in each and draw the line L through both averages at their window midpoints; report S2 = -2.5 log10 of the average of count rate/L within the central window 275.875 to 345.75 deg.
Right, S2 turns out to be 0.10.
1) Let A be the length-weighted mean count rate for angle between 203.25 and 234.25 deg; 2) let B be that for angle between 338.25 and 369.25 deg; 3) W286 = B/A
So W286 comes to 1.00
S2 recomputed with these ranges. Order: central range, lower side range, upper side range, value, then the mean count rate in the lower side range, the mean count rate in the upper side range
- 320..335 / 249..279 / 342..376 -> 0.07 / 5.02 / 4.82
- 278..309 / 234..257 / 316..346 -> 0.05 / 5.16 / 4.66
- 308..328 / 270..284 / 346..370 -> 0.03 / 4.55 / 4.95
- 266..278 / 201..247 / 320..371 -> 0.05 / 5.01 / 4.81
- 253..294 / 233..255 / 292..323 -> 0.03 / 5.17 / 4.7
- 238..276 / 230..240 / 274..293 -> -0.03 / 5.31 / 4.52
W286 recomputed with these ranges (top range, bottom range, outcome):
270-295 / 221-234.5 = 0.93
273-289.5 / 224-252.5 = 0.87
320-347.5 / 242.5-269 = 0.91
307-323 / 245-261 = 0.88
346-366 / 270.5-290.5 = 1.12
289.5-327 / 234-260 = 0.91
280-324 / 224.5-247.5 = 0.90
